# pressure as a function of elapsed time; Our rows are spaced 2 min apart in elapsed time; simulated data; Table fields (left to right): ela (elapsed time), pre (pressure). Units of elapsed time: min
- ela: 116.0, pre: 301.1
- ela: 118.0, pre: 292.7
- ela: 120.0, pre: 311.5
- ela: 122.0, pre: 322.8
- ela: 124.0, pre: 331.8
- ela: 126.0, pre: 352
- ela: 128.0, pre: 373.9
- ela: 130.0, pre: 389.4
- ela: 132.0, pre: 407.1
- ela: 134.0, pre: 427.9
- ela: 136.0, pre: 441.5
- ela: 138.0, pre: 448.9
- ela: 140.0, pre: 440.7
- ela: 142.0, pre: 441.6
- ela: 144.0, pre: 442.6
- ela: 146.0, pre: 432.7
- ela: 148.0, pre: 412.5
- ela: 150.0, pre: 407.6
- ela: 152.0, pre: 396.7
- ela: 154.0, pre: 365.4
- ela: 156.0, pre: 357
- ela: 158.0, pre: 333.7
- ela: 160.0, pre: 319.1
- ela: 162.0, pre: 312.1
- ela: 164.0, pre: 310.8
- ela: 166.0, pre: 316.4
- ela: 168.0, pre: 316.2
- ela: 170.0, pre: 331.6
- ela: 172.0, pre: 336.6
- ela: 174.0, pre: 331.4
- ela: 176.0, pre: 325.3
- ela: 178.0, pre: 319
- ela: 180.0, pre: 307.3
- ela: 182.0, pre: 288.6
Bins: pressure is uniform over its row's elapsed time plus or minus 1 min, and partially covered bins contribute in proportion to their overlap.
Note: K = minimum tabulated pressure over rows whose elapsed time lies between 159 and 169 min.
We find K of 310.8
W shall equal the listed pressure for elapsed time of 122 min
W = 322.8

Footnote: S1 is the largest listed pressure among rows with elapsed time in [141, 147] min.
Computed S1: 442.6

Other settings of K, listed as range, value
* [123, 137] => 331.8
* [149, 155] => 365.4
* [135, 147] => 432.7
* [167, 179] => 316.2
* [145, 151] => 407.6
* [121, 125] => 322.8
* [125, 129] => 352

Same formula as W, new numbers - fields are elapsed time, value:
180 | 307.3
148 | 412.5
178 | 319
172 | 336.6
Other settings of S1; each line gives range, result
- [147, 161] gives 412.5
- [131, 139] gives 448.9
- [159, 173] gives 336.6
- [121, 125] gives 331.8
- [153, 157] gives 365.4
